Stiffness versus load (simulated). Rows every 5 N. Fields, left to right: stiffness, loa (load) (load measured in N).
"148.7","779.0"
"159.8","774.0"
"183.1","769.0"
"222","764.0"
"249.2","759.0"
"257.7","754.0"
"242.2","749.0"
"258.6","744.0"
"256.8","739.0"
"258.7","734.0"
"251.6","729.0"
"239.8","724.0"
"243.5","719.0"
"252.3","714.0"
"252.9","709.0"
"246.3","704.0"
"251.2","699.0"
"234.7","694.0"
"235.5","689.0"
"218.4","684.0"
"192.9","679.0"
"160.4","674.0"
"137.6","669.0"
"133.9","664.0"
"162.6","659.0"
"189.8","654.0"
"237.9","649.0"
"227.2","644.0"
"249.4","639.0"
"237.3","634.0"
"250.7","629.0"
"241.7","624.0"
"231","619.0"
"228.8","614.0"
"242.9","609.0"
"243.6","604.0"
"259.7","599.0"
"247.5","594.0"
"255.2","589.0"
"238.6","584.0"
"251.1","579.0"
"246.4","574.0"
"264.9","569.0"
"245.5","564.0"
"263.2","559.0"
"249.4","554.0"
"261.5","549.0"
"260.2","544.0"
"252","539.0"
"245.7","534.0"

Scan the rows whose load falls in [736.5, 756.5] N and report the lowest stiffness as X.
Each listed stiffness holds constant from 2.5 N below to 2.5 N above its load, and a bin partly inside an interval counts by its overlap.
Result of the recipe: 242.2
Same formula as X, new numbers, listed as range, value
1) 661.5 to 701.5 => 133.9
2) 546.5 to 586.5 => 238.6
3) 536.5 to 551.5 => 252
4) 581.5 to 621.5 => 228.8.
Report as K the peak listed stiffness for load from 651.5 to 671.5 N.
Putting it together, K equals 189.8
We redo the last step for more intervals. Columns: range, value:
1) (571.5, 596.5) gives 255.2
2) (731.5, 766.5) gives 258.7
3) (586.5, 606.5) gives 259.7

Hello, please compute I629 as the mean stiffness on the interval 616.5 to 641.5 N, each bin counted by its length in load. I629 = 242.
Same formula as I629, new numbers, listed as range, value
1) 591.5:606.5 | 250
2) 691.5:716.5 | 247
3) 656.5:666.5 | 148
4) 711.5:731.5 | 247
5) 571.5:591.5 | 248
